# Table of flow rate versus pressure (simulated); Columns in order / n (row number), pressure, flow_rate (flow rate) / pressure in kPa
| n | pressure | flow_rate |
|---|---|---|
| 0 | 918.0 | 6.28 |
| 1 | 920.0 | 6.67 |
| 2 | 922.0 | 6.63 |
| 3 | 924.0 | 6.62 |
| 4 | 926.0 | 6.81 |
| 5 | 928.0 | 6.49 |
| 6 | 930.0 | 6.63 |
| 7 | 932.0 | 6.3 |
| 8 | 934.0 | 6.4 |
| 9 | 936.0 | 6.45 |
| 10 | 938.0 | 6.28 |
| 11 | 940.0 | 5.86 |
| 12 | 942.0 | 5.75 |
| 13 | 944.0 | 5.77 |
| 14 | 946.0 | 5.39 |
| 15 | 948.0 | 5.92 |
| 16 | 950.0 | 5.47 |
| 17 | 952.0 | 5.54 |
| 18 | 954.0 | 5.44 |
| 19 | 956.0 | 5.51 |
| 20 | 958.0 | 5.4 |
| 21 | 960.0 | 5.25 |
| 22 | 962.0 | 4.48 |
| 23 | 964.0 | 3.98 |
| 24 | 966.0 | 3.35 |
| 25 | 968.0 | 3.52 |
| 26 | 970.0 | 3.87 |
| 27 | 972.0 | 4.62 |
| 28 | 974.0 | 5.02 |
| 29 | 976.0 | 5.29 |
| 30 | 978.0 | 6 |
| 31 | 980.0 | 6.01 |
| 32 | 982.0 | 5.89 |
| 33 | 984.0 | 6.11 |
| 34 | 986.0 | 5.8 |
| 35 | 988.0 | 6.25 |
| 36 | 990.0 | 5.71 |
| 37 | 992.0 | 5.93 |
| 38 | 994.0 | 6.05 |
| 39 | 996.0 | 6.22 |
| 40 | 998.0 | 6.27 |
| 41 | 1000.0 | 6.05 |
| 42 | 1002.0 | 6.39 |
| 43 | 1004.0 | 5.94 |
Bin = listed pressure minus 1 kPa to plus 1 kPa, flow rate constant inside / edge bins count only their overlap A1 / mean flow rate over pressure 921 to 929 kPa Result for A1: 6.64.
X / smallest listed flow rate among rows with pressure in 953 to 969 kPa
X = 3.35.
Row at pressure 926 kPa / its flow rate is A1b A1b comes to 6.81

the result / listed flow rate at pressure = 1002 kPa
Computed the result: 6.39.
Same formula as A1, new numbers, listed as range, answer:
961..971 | 3.84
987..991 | 5.98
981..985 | 6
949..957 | 5.49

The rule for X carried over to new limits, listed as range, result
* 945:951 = 5.39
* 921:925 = 6.62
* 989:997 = 5.71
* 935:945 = 5.75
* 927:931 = 6.49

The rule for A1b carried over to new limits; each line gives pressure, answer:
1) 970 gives 3.87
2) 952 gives 5.54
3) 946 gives 5.39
